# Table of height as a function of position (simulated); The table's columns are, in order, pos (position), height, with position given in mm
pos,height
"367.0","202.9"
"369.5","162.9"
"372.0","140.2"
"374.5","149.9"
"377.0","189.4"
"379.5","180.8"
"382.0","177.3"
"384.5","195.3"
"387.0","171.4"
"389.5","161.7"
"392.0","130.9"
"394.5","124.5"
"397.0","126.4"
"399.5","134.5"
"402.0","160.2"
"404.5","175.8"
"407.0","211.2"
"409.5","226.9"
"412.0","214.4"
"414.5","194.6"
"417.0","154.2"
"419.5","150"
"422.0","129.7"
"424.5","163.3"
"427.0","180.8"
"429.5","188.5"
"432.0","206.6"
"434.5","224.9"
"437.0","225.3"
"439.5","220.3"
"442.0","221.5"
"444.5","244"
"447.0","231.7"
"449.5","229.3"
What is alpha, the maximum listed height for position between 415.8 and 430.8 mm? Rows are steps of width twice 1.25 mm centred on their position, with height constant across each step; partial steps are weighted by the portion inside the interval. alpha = 188.5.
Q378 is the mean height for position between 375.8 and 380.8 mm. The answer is 185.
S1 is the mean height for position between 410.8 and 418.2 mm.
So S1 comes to 188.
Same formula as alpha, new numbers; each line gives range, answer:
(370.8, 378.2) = 189.4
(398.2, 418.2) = 226.9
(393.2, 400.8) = 134.5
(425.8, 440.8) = 225.3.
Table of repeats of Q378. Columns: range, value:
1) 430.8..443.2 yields 220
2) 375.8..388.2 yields 183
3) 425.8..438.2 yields 205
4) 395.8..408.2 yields 162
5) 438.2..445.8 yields 229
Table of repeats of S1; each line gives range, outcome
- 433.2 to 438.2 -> 225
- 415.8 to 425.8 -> 149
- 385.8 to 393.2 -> 155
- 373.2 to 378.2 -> 169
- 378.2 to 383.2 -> 179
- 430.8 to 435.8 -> 216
